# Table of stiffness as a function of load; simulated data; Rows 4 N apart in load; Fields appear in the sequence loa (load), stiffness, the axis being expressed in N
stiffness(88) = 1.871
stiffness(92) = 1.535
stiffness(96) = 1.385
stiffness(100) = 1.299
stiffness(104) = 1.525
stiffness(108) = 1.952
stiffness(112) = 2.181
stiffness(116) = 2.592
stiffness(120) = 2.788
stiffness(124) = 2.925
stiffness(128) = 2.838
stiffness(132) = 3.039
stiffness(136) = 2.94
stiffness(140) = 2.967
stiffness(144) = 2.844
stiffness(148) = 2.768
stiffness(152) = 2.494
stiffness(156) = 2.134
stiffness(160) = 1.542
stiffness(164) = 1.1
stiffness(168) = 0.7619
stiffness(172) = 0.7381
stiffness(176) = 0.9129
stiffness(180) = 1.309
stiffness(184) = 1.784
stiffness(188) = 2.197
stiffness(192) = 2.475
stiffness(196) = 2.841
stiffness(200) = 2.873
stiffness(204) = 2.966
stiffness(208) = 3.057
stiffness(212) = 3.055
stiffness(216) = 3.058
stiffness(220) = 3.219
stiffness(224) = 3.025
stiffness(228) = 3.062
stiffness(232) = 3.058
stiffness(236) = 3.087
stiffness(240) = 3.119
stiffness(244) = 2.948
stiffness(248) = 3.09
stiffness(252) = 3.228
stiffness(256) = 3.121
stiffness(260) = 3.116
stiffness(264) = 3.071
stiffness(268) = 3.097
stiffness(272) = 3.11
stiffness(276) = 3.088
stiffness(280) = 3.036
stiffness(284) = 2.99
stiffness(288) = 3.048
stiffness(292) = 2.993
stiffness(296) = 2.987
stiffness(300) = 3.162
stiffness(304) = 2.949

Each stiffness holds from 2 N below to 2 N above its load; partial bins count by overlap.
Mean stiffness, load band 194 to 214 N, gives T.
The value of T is 2.96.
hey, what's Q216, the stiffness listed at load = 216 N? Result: 3.058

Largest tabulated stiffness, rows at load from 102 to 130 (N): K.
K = 2.925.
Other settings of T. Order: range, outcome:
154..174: 1.26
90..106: 1.44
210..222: 3.11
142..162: 2.36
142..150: 2.81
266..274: 3.1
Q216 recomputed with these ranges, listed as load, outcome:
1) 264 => 3.071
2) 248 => 3.09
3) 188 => 2.197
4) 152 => 2.494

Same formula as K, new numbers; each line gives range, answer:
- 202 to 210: 3.057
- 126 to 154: 3.039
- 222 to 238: 3.087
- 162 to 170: 1.1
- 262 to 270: 3.097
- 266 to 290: 3.11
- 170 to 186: 1.784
